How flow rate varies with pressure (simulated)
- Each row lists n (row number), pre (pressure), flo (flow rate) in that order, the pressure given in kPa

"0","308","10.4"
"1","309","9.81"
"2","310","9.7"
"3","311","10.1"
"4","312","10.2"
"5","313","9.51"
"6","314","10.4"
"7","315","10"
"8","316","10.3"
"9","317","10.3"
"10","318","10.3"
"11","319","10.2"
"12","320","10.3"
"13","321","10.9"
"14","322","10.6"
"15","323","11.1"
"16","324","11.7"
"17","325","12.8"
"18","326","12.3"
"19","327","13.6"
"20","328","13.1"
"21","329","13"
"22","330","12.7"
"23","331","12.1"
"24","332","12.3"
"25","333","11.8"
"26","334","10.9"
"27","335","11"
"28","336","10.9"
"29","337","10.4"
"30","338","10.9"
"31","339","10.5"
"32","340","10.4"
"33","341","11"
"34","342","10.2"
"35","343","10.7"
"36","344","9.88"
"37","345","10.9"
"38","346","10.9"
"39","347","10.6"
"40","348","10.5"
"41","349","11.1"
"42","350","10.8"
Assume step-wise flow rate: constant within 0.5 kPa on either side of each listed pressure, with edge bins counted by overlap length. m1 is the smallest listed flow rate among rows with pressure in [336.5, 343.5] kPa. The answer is 10.2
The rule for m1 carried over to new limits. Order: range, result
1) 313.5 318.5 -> 10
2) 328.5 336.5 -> 10.9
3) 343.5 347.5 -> 9.88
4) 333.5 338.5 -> 10.4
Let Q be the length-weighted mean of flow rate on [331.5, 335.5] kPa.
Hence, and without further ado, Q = 11.5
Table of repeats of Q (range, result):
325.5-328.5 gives 13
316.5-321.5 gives 10.4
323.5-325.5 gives 12.2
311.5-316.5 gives 10.1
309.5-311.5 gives 9.9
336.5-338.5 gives 10.7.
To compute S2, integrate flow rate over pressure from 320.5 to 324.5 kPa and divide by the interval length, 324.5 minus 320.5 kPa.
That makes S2 11.1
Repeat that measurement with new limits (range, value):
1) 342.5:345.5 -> 10.5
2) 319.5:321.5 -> 10.6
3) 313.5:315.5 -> 10.2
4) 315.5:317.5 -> 10.3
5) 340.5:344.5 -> 10.4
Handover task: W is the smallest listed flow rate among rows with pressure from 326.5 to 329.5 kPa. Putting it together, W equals 13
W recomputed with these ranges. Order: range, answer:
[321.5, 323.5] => 10.6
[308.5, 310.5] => 9.7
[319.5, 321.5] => 10.3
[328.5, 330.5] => 12.7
